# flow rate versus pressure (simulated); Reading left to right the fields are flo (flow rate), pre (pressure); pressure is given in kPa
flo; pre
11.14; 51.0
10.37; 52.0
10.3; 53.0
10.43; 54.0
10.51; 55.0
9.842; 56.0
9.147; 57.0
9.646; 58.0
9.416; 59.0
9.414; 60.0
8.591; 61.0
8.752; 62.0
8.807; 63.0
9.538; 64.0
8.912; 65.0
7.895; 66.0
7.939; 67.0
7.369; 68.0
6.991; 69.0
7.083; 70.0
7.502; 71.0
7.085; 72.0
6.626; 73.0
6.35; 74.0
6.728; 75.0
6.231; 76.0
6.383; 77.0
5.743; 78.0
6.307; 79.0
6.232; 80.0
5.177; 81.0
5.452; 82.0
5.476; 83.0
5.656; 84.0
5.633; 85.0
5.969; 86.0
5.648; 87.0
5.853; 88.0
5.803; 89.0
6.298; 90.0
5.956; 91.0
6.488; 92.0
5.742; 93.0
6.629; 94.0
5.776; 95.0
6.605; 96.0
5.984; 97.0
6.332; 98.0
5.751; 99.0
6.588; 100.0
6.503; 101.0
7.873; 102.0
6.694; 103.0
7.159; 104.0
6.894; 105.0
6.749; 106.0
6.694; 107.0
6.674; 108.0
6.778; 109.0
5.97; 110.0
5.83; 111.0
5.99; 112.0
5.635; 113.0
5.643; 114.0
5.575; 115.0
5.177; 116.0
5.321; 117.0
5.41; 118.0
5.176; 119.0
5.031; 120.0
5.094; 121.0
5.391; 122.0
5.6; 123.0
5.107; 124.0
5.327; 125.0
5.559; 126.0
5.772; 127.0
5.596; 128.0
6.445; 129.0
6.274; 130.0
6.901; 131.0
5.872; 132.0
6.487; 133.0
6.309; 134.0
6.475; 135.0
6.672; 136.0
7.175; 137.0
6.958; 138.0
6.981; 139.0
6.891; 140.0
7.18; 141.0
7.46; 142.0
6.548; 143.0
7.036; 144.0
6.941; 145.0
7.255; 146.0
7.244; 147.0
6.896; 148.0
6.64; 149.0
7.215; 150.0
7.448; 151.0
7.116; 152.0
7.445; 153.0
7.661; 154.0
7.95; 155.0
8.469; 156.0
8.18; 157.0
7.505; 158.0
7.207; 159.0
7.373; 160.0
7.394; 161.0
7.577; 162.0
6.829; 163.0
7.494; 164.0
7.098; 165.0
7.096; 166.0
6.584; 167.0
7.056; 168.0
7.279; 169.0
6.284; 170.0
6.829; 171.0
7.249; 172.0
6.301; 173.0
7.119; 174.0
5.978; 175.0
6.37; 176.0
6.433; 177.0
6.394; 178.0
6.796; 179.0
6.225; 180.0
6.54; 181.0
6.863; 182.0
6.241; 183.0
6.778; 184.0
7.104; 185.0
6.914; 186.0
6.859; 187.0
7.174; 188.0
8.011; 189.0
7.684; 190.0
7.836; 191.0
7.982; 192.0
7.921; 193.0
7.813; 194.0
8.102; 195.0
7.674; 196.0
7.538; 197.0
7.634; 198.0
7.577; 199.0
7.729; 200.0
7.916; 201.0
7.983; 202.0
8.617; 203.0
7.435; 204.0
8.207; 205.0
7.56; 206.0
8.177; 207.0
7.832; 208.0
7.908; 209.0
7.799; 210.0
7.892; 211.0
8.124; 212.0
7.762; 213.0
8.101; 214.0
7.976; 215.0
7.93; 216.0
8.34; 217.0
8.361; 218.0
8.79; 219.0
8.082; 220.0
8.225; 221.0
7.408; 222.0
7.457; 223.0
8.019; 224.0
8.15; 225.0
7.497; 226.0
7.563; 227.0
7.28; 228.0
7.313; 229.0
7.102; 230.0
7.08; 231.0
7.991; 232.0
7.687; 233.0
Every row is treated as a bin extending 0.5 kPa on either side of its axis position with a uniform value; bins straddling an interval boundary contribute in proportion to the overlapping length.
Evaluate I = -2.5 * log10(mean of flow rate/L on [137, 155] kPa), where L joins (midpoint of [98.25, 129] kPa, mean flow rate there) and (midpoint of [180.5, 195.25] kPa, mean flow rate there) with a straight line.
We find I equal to -0.09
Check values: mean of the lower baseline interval 5.96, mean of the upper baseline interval 7.31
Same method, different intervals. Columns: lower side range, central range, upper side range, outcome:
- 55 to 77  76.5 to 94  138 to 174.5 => 0.32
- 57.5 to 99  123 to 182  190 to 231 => 0.09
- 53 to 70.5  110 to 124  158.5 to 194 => 0.41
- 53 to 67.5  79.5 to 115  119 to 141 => 0.22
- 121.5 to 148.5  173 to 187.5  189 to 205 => 0.13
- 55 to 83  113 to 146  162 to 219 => 0.22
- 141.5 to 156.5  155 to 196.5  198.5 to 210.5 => 0.06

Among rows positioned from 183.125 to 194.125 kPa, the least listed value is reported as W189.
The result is 6.778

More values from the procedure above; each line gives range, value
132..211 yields 5.872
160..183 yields 5.978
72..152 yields 5.031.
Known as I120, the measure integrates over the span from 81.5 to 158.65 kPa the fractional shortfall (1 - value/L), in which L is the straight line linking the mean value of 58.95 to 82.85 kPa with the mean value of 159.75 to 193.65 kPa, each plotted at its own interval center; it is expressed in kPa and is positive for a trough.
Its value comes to 8.21 kPa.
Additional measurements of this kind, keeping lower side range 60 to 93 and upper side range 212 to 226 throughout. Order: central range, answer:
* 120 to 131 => 2.39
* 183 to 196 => 0.51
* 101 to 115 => 1.16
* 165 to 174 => 0.87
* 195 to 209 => 0.06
